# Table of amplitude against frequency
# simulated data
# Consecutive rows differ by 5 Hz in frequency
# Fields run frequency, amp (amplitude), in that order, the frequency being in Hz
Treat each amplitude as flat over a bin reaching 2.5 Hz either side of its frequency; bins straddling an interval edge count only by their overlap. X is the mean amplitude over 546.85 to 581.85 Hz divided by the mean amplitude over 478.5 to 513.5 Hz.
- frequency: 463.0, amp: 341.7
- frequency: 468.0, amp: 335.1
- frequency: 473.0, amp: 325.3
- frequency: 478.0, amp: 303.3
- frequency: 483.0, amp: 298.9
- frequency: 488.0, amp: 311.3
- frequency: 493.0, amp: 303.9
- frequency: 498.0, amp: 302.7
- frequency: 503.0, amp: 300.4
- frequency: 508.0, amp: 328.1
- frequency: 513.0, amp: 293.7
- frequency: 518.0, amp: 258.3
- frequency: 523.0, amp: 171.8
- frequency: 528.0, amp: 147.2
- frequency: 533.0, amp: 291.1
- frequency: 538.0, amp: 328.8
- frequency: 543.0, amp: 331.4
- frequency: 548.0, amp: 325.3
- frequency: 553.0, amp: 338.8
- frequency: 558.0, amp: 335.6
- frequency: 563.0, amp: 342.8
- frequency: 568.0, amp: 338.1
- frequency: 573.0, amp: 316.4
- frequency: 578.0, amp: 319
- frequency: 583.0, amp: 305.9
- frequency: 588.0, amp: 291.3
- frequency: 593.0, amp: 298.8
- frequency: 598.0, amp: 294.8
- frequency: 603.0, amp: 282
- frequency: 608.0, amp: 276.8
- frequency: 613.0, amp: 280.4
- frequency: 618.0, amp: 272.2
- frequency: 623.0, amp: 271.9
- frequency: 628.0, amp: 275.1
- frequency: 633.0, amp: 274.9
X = 1.1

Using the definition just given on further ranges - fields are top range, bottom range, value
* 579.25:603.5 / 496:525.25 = 1.07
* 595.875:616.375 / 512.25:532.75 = 1.29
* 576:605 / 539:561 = 0.90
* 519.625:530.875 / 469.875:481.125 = 0.55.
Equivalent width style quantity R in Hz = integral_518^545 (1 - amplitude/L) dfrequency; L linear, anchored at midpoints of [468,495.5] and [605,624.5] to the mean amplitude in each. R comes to 4.0 Hz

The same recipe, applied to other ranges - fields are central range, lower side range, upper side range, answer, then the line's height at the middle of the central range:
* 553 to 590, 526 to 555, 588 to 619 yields -4.11 Hz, 291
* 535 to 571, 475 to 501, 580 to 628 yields -4.85 Hz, 294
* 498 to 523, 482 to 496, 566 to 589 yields 1.95 Hz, 308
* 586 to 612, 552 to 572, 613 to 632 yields 0.90 Hz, 299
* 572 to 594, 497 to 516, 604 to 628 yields -1.66 Hz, 285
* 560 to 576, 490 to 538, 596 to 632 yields -3.34 Hz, 275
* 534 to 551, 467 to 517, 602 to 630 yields -1.76 Hz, 295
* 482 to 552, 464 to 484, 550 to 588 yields 7.79 Hz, 322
